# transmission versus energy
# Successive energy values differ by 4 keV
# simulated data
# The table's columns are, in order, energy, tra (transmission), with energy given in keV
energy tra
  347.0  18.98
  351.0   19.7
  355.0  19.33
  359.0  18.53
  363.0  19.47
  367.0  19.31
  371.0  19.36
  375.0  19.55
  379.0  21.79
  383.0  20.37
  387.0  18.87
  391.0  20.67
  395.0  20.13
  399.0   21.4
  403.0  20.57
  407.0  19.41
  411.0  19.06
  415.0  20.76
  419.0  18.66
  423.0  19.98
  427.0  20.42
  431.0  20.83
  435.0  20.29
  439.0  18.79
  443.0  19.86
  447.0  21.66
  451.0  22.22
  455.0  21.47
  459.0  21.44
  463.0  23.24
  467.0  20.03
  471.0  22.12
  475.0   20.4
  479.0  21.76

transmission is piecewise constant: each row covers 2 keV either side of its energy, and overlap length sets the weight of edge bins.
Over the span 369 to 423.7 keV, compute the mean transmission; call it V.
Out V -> 20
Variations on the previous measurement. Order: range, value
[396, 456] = 20.3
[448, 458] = 21.8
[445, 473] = 21.7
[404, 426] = 19.7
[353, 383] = 19.7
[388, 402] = 20.6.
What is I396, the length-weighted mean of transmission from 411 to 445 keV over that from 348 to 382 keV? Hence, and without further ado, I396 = 1.0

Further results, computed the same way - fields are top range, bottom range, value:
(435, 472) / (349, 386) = 1.07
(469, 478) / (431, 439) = 1.06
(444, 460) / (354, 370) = 1.13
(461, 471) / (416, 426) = 1.11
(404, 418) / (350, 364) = 1.03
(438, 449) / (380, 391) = 1.01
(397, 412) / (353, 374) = 1.05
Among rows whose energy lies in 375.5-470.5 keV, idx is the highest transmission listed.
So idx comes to 23.24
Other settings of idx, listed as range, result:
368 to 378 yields 19.55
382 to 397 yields 20.67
